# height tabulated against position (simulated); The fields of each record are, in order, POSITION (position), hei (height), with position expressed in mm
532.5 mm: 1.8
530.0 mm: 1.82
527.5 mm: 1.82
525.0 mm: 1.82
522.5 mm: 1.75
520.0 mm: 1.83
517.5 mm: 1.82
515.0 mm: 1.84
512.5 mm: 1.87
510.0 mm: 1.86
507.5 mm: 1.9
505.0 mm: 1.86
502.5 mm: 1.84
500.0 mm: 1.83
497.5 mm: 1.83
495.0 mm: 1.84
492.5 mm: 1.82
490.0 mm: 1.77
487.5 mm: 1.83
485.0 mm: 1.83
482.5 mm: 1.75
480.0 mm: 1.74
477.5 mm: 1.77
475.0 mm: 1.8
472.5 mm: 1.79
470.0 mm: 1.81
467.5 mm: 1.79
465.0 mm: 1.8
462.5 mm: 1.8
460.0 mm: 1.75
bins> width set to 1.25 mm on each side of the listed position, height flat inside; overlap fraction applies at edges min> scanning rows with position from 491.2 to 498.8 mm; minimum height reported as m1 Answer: 1.82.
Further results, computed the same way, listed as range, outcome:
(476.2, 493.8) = 1.74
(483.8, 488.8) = 1.83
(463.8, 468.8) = 1.79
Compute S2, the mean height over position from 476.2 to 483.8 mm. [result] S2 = 1.75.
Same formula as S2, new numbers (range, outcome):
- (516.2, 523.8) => 1.8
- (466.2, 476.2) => 1.8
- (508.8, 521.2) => 1.84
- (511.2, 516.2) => 1.86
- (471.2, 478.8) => 1.79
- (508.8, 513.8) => 1.86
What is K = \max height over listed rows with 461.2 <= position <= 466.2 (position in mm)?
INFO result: 1.8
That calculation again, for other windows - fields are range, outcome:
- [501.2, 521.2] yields 1.9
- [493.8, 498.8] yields 1.84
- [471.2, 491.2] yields 1.83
